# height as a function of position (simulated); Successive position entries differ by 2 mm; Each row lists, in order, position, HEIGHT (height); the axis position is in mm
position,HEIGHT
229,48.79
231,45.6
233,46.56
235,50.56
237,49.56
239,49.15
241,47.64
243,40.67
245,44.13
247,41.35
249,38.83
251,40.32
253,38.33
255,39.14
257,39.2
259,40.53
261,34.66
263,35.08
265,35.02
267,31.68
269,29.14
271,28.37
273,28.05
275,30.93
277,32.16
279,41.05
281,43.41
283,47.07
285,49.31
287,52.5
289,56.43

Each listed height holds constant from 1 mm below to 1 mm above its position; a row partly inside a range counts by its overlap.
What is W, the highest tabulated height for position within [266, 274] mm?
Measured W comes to 31.68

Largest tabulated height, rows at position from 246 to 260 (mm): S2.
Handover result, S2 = 41.35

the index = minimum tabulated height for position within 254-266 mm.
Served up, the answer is 34.66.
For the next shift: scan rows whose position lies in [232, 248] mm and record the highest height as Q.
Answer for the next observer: 50.56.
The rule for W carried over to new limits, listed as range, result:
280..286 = 49.31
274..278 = 32.16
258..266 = 40.53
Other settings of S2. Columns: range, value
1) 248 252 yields 40.32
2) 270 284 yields 47.07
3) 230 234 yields 46.56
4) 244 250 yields 44.13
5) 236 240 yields 49.56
